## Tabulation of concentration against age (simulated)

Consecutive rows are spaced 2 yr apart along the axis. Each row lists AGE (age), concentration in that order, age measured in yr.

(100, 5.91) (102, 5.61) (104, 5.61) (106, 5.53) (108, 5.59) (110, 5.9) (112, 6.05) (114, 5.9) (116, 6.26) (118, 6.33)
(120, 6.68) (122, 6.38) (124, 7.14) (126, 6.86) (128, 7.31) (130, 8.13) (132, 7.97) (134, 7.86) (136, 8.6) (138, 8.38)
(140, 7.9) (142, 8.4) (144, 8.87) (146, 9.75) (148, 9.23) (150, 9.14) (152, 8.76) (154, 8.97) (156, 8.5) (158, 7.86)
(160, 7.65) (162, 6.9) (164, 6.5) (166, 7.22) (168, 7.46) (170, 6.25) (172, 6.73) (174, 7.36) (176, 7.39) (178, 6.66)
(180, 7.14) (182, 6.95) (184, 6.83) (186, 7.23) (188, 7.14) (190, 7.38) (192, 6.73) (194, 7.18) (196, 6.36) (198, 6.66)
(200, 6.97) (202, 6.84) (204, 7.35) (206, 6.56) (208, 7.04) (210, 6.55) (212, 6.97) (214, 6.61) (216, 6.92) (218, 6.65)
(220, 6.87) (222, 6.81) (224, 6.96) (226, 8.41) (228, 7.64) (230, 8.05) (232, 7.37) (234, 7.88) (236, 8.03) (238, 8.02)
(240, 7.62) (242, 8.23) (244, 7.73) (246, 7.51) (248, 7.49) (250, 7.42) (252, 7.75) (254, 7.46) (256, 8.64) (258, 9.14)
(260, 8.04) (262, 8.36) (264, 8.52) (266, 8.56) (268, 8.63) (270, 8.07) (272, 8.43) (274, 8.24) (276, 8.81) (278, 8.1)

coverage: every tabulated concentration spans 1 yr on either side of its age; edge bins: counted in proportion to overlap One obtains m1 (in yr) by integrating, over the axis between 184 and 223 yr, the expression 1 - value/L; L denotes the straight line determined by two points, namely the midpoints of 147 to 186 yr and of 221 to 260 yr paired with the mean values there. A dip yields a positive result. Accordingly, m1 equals 4.01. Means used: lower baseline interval 7.54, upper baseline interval 7.8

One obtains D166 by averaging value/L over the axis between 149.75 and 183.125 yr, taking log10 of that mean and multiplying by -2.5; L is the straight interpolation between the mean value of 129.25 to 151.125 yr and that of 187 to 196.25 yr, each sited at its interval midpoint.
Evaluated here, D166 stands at 0.047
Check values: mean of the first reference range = 8.57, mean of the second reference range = 7.01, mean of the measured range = 7.46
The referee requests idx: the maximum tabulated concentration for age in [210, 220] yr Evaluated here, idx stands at 6.97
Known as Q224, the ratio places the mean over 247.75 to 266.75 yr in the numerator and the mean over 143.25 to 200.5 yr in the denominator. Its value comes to 1.09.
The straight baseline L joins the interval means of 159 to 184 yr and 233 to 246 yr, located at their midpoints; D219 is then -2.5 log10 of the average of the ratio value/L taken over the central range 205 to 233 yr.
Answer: 0.08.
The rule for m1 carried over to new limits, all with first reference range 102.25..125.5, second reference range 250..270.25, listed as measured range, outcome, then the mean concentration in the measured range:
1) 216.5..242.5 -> 0.9 yr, 7.55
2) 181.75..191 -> 0.1 yr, 7.12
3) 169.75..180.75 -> 0.1 yr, 6.96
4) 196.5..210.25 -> 1.1 yr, 6.85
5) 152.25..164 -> -2.0 yr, 7.9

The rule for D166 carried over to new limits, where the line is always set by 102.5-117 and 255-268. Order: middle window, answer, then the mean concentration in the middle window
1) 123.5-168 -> -0.24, 8.08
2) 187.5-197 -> 0.05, 6.95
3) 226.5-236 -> 0.03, 7.8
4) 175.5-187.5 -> 0.01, 7.02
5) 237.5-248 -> 0.06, 7.78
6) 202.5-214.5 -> 0.11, 6.86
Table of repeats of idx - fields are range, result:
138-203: 9.75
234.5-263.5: 9.14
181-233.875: 8.41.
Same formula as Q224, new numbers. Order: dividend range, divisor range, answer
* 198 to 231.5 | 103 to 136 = 1.06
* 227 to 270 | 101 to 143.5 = 1.16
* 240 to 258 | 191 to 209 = 1.14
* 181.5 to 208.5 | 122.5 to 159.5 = 0.84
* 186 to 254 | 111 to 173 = 0.95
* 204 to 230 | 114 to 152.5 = 0.90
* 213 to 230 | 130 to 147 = 0.85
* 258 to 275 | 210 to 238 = 1.15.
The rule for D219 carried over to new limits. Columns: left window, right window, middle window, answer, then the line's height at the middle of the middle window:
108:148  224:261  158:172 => 0.08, 7.56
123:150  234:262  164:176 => 0.16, 8.14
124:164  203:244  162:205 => 0.12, 7.77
